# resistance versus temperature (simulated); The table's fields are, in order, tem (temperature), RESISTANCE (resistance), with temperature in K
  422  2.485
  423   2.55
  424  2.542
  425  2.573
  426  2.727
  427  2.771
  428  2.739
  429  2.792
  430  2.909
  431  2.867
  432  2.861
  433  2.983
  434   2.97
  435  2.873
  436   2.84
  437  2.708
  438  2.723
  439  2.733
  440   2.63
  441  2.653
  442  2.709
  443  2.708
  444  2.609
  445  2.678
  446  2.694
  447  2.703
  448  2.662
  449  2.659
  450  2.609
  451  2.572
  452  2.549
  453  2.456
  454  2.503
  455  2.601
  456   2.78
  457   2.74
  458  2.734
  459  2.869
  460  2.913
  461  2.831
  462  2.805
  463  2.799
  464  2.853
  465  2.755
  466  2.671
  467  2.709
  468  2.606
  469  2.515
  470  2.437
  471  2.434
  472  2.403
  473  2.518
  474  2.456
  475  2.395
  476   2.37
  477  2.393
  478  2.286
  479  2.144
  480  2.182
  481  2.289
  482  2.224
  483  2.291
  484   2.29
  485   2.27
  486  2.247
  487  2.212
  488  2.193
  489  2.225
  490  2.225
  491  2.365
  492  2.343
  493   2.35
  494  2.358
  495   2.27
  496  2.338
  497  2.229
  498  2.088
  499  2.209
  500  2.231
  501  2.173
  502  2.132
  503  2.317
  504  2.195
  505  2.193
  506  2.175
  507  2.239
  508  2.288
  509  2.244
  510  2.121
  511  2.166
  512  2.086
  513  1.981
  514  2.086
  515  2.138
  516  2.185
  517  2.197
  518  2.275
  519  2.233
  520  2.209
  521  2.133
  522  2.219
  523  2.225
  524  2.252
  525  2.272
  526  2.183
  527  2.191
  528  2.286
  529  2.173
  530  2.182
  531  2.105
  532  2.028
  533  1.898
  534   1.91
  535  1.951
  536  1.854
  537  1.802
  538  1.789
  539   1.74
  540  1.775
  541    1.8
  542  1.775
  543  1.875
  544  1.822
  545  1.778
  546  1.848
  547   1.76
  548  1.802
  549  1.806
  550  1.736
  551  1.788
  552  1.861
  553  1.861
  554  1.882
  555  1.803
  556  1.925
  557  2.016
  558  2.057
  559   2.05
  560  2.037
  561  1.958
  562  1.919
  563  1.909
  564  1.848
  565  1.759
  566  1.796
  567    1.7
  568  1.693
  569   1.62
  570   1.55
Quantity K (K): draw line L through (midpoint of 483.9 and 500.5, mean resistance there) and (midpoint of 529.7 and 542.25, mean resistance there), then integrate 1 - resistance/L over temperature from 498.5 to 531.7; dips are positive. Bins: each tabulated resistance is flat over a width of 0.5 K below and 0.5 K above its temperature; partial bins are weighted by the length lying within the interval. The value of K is -2.0 K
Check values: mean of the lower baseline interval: 2.26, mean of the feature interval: 2.19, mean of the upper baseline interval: 1.89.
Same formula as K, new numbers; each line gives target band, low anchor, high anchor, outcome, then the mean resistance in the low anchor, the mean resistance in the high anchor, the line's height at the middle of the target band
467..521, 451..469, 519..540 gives 2.78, 2.71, 2.07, 2.39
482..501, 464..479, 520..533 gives 0.96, 2.5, 2.18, 2.38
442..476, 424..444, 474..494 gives -1.56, 2.77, 2.29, 2.53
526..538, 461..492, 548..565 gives 0.17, 2.42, 1.9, 2.06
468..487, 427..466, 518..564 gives 1.08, 2.74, 1.97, 2.49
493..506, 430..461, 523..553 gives 0.20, 2.72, 1.94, 2.26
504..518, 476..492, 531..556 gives -0.66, 2.26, 1.84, 2.07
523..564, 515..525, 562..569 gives 1.02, 2.21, 1.78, 1.99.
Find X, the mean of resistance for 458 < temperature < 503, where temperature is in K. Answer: 2.41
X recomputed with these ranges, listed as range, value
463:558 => 2.16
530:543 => 1.88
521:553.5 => 1.95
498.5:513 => 2.19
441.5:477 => 2.63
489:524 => 2.21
